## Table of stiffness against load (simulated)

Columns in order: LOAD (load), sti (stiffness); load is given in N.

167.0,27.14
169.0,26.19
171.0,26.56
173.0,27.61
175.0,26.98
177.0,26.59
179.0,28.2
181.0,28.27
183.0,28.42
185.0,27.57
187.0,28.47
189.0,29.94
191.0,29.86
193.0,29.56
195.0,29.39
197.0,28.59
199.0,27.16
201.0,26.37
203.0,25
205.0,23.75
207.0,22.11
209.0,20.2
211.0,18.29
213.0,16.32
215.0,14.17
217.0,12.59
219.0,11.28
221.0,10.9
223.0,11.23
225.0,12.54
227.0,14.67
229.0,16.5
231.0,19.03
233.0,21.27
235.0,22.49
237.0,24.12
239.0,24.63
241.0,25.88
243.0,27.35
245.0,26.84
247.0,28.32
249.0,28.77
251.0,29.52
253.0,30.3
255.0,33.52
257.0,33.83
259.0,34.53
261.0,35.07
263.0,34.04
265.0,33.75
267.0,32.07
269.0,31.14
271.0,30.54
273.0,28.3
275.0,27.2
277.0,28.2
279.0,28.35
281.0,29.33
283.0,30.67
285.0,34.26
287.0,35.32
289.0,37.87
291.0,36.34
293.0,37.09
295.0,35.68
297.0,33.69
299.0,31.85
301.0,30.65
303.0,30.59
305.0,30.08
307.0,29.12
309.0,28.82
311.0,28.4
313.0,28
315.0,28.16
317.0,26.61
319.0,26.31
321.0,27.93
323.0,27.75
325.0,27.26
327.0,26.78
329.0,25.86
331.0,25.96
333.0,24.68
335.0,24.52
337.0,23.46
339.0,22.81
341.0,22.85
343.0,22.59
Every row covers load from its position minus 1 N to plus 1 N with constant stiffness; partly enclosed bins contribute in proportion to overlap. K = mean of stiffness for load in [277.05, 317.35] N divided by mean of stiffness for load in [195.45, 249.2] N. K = 1.52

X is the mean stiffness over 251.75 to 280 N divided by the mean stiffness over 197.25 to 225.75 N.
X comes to 1.72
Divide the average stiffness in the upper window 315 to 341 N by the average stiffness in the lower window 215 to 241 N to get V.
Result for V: 1.52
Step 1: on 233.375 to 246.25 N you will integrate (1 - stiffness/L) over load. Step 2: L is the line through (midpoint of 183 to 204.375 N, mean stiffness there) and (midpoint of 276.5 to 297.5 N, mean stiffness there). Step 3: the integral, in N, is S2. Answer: 2.38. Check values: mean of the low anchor 28.1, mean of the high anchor 33.5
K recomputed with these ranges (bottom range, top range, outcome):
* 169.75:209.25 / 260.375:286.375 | 1.14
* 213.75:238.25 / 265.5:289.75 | 1.94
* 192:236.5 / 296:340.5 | 1.40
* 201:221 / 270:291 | 1.71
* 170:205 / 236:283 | 1.07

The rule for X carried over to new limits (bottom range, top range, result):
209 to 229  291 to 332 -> 2.10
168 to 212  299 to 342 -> 1.02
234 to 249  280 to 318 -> 1.23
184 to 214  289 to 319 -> 1.22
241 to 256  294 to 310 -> 1.08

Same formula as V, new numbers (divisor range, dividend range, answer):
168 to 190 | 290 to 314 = 1.14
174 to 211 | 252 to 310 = 1.20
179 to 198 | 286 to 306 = 1.18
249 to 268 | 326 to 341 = 0.76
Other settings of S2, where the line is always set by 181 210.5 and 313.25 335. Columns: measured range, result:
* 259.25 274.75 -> -3.07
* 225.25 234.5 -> 3.14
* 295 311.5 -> -2.53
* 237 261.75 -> -2.64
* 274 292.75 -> -3.82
